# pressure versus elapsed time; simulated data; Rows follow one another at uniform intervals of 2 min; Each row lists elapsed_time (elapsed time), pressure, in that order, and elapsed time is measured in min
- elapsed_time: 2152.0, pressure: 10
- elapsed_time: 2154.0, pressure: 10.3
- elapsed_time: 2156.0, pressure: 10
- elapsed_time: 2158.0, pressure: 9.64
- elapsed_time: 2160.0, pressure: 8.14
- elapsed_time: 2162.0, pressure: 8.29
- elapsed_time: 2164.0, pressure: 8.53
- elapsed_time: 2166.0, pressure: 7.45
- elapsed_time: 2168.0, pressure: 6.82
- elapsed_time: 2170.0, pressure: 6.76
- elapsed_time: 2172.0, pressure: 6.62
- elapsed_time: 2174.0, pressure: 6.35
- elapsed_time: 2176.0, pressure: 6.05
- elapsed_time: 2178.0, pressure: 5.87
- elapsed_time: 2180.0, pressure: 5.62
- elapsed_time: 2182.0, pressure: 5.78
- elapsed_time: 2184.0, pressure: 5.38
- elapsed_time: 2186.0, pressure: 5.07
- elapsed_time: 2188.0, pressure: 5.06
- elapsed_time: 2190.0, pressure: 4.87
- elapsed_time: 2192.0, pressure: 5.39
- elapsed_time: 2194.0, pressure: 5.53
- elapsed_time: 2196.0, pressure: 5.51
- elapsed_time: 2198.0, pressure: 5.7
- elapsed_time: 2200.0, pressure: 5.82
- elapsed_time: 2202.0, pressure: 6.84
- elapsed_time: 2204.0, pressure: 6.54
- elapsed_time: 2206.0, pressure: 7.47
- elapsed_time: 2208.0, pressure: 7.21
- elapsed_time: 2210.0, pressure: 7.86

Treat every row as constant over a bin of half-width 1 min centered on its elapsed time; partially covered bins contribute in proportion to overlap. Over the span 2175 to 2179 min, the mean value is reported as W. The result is 5.96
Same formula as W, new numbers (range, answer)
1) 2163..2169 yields 7.6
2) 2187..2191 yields 4.96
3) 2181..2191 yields 5.23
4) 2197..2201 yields 5.76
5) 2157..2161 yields 8.89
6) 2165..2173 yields 6.91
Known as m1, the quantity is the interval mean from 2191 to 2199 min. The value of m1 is 5.53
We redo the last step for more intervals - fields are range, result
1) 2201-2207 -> 6.95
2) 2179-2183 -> 5.7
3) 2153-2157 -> 10.2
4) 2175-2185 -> 5.74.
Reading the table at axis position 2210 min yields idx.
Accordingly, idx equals 7.86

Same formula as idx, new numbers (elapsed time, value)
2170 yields 6.76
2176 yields 6.05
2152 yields 10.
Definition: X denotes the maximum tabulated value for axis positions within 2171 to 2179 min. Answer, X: 6.62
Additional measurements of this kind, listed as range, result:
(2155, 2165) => 10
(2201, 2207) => 7.47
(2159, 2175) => 8.53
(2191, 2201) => 5.82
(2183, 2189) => 5.38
